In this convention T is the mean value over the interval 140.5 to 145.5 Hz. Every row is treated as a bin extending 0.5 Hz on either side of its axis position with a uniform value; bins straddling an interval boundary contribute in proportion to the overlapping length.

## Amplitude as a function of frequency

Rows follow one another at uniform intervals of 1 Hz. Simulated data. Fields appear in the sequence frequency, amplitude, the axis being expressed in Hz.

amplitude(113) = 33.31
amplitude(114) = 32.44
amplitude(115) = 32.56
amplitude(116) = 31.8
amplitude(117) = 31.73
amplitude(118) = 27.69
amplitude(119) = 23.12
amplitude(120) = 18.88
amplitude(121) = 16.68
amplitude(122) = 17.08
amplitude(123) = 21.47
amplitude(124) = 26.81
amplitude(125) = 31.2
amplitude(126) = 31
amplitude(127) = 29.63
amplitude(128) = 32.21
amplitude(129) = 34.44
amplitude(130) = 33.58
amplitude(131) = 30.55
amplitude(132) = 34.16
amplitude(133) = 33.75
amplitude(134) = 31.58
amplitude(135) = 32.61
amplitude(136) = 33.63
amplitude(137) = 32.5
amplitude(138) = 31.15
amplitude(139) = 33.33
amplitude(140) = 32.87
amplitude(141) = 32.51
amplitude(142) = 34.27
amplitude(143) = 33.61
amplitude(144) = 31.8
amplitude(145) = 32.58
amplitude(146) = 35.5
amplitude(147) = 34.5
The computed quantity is 33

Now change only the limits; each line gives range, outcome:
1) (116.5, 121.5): 23.6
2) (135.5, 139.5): 32.7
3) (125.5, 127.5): 30.3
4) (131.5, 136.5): 33.1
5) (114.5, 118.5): 30.9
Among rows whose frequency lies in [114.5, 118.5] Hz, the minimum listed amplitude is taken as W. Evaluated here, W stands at 27.69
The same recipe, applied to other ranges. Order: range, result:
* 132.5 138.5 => 31.15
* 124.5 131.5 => 29.63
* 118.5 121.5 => 16.68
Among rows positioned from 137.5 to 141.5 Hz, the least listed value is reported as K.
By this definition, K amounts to 31.15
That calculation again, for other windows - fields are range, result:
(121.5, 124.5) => 17.08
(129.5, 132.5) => 30.55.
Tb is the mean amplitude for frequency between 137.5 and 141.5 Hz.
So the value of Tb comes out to 32.5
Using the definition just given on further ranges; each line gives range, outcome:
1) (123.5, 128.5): 30.2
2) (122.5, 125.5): 26.5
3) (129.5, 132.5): 32.8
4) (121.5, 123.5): 19.3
